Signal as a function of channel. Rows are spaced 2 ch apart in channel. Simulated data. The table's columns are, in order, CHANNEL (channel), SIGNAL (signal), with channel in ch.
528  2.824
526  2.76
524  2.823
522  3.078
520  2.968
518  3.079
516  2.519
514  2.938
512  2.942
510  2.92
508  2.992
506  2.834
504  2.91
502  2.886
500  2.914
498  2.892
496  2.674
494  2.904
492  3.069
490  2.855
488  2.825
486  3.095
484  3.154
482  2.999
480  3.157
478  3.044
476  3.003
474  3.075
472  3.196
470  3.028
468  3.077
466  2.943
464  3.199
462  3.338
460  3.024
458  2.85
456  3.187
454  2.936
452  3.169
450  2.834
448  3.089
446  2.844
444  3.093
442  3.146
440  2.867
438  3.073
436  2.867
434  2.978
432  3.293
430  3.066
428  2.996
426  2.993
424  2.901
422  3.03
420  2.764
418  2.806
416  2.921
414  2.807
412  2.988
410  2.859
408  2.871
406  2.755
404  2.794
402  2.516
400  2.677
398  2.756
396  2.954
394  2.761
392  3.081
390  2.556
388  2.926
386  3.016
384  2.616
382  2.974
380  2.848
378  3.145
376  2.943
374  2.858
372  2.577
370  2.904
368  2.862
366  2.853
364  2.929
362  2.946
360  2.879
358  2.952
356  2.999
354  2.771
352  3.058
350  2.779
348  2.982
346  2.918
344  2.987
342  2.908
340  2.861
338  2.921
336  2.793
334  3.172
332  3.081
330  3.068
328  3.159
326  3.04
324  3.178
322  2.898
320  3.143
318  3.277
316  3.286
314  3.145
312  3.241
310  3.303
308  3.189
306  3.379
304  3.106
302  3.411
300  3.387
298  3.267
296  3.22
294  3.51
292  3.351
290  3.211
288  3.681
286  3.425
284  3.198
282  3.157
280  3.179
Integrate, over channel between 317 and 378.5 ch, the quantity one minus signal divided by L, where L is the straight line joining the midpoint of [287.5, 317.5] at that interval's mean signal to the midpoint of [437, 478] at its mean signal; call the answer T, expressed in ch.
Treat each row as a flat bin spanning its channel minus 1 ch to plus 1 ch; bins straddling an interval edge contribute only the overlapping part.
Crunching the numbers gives 5.1 ch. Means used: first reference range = 3.31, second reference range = 3.05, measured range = 2.96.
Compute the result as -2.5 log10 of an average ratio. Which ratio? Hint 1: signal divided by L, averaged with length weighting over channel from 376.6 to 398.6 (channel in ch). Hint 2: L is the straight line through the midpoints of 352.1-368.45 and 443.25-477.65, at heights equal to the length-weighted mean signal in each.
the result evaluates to 0.03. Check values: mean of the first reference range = 2.91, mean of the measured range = 2.88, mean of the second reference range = 3.05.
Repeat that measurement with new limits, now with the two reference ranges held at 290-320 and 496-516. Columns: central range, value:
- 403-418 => 0.081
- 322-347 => 0.077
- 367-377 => 0.117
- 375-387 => 0.075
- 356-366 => 0.087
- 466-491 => -0.037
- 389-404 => 0.127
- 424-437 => 0.004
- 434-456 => 0.001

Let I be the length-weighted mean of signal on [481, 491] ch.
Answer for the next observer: 2.99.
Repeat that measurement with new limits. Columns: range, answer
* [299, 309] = 3.29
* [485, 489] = 2.96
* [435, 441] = 2.94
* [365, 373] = 2.8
